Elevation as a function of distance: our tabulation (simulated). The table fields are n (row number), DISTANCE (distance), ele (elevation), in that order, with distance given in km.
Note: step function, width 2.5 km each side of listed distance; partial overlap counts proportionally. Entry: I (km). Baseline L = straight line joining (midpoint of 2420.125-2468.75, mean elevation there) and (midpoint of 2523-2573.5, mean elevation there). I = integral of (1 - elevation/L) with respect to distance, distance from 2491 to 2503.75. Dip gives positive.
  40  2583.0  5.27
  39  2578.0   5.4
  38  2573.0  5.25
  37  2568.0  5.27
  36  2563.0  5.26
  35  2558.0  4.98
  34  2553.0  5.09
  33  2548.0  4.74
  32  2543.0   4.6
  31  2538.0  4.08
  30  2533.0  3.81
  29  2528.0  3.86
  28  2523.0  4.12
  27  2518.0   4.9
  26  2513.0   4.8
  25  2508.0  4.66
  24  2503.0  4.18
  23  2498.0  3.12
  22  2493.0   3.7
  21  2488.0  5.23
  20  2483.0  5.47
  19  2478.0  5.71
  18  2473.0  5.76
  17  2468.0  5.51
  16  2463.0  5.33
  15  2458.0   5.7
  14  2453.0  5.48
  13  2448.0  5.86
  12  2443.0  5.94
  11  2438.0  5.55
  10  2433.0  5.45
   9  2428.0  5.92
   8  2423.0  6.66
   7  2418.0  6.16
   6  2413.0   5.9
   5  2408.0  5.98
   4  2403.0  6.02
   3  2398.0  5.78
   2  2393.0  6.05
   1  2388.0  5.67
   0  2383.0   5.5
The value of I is 3.9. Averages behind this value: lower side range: 5.75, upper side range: 4.64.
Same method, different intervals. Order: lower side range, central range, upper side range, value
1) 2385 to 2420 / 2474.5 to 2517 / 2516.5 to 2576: 3.89 km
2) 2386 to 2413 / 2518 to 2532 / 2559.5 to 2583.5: 3.38 km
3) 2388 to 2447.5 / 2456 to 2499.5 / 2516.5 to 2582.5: 2.44 km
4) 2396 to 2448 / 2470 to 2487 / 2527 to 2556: -1.30 km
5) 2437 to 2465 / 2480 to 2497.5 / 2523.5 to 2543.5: 1.05 km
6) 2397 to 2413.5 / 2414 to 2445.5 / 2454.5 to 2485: -0.78 km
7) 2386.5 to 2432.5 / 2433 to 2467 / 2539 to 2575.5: 0.58 km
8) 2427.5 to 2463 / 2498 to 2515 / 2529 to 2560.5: 2.13 km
